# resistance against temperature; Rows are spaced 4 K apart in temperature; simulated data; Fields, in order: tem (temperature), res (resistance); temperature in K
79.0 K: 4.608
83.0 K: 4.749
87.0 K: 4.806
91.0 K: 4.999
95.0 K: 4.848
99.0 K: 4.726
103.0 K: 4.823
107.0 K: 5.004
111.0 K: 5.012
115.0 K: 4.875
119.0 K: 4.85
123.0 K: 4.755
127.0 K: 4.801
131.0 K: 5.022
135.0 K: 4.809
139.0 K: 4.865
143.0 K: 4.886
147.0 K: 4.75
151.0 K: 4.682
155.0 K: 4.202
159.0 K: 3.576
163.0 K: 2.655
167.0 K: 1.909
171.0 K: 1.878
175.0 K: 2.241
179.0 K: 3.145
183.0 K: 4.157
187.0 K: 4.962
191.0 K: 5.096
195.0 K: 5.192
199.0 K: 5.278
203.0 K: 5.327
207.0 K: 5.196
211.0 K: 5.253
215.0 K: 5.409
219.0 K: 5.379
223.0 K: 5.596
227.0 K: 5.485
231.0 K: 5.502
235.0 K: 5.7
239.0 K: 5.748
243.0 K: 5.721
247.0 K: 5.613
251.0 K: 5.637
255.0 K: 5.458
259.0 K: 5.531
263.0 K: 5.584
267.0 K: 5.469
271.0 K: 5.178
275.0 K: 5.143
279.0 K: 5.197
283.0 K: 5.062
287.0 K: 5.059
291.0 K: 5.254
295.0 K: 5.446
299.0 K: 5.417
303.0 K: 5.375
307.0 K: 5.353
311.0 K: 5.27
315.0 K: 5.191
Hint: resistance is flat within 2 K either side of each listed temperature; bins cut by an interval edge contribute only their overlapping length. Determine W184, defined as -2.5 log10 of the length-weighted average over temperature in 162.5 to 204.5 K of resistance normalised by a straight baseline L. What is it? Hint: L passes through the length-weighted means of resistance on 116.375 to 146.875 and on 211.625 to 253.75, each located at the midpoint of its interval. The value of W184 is 0.34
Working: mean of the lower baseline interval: 4.85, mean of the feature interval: 3.83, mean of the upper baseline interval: 5.57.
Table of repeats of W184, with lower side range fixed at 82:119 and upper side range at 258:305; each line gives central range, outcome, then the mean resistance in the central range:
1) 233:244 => -0.104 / 5.72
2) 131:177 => 0.314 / 3.74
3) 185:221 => -0.024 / 5.23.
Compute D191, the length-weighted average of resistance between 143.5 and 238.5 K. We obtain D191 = 4.49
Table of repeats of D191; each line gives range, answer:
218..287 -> 5.46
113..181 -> 3.99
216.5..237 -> 5.53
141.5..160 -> 4.45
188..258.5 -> 5.44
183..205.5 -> 5.08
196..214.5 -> 5.27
